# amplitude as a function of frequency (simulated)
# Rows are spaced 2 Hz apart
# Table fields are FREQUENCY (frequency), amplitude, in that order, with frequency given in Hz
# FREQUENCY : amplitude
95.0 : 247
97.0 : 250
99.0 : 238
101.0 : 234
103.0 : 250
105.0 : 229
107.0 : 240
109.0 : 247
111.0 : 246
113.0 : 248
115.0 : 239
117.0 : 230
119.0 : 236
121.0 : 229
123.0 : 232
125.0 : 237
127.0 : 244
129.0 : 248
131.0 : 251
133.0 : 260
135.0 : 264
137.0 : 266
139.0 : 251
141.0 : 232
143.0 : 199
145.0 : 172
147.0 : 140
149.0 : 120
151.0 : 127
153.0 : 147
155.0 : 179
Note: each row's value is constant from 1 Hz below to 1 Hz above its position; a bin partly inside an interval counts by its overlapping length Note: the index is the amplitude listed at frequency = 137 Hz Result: 266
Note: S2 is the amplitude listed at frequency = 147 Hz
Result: 140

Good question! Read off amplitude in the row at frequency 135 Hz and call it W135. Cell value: 264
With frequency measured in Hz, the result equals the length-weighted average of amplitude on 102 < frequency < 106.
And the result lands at 240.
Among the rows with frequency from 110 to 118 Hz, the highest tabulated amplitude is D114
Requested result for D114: 248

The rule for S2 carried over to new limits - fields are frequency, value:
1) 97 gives 250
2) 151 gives 127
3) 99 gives 238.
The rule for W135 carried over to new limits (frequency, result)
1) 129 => 248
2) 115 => 239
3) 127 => 244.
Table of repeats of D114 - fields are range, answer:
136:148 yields 266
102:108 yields 250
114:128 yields 244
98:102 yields 238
